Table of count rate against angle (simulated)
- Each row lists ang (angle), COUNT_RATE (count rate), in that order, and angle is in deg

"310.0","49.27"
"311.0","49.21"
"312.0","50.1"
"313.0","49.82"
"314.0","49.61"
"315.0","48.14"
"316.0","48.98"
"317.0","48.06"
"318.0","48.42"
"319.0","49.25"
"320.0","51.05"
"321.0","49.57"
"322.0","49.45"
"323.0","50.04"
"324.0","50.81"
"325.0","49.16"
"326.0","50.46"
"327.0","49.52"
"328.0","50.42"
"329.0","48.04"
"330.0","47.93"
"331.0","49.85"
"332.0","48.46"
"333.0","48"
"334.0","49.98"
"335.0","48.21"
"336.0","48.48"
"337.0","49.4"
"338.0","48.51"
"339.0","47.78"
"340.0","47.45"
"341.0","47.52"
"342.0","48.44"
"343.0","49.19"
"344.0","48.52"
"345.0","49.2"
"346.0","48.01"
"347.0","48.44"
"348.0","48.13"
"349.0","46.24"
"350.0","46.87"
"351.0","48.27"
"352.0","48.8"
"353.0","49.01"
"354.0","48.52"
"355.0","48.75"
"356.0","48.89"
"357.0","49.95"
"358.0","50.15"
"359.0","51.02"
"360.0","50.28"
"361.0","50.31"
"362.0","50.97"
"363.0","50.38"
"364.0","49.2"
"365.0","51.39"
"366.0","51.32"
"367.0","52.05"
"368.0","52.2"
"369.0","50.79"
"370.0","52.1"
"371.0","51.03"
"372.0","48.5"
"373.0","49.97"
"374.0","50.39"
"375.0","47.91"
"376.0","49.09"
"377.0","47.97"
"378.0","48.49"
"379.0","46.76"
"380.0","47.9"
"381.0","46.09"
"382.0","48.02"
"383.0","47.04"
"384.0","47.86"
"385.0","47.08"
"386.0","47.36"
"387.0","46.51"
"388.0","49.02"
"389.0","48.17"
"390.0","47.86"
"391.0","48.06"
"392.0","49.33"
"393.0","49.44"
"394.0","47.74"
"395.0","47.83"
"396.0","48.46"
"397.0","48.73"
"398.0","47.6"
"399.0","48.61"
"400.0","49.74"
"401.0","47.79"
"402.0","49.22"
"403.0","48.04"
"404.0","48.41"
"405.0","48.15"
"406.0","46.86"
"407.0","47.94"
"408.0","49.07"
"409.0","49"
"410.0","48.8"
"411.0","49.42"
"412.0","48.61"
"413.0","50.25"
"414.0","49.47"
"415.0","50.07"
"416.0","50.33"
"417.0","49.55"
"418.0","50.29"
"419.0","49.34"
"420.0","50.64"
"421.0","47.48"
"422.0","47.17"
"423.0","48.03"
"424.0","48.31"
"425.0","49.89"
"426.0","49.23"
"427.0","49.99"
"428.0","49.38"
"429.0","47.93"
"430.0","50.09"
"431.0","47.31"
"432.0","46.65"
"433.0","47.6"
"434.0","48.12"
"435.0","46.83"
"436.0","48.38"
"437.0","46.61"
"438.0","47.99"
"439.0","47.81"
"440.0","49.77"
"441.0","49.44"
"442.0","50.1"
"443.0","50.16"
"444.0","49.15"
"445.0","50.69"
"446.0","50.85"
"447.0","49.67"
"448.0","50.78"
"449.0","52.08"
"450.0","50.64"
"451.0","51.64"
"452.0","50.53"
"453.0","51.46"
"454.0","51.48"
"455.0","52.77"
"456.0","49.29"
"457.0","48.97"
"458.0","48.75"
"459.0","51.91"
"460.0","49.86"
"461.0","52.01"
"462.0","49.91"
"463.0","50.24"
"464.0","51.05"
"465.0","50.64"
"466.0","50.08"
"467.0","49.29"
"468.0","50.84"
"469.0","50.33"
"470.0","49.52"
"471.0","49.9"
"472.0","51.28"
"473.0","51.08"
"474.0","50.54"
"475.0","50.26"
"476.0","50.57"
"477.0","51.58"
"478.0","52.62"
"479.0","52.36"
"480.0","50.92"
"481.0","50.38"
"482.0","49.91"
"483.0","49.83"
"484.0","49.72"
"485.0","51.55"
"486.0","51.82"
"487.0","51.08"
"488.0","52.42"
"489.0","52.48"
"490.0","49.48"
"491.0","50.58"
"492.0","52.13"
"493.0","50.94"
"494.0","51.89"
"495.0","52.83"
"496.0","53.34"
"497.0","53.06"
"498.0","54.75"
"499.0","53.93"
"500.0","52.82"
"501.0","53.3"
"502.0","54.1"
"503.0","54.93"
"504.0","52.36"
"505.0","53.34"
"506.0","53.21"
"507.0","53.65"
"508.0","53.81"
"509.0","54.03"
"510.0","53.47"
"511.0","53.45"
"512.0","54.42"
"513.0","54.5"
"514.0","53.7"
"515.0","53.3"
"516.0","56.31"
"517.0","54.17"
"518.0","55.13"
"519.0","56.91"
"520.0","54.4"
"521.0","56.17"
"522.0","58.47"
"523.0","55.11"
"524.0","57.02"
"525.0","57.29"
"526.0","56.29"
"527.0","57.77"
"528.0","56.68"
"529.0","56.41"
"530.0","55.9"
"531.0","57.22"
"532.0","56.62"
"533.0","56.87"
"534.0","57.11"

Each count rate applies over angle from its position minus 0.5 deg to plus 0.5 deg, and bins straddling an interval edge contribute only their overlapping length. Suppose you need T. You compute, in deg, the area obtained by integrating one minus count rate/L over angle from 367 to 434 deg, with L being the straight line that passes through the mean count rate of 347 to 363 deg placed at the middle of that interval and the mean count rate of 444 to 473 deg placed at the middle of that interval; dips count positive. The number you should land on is 1.38 deg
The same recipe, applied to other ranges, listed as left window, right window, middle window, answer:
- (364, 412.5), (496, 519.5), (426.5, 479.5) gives 1.67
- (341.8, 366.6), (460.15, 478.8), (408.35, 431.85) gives 0.44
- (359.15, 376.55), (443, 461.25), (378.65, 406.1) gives 1.37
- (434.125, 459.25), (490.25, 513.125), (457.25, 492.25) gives 0.55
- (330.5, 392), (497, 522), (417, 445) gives 1.47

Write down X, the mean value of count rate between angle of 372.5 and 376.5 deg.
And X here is 49.3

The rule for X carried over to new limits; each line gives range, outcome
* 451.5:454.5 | 51.2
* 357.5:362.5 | 50.5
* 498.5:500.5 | 53.4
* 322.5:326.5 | 50.1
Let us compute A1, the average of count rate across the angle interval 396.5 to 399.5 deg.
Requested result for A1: 48.3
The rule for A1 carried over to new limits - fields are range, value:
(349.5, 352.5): 48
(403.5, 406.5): 47.8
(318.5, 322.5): 49.8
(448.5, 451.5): 51.5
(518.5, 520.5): 55.7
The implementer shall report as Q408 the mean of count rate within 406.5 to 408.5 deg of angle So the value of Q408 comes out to 48.5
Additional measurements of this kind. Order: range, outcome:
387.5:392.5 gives 48.5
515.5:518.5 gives 55.2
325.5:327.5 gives 50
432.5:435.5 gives 47.5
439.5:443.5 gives 49.9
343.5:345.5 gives 48.9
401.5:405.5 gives 48.5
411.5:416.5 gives 49.7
